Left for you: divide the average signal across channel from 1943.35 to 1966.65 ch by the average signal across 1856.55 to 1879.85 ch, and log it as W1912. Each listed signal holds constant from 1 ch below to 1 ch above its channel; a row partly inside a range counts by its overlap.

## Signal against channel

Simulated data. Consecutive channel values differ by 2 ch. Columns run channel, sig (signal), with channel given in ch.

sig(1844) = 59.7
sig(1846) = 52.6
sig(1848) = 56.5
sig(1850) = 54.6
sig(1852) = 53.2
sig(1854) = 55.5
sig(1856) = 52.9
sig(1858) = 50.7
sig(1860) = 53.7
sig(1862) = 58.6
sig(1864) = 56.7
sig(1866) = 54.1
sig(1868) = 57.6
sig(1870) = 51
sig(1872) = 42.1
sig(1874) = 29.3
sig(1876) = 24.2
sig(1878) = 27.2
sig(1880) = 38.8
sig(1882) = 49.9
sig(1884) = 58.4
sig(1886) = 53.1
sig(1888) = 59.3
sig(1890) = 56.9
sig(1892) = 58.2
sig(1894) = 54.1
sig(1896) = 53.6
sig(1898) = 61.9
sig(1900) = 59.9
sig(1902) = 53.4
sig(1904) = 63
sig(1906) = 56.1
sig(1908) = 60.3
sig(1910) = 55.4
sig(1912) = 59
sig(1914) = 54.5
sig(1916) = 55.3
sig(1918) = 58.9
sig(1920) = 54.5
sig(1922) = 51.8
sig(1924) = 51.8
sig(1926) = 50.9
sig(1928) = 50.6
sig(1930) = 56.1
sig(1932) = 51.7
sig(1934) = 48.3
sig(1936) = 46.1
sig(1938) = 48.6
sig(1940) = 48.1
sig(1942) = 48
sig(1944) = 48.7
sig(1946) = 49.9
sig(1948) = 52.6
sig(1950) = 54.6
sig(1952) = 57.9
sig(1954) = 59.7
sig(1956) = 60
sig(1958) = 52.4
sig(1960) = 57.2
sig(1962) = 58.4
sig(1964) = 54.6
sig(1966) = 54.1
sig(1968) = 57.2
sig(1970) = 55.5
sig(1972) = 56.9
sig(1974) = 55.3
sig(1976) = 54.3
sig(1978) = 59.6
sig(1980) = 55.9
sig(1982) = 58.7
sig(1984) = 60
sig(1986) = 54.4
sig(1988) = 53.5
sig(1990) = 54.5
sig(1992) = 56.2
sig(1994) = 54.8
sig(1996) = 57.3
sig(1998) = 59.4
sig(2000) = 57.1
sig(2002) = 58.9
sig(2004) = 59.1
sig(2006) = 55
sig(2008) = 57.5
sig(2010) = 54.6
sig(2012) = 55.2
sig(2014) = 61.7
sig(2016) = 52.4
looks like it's 1.2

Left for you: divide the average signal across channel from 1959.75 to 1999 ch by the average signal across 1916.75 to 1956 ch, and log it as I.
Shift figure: 1.08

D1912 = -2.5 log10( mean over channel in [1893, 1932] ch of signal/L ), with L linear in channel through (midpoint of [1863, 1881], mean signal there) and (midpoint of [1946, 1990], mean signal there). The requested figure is -0.161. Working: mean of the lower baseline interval 42.3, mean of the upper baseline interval 56.1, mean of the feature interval 55.7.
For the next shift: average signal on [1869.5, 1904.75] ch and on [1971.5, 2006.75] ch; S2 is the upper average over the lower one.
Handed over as 1.14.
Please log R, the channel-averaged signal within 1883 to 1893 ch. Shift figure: 57.2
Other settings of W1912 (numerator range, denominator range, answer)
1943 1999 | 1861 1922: 1.06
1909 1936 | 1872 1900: 1.11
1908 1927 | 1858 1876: 1.12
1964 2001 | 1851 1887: 1.17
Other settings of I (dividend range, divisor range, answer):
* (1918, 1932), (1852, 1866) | 0.97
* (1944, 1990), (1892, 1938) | 1.02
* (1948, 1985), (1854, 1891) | 1.16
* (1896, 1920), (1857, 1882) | 1.27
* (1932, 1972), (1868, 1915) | 1.04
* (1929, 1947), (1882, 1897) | 0.89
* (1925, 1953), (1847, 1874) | 0.96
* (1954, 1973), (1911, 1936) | 1.06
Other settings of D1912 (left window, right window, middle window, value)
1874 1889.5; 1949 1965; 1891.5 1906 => -0.226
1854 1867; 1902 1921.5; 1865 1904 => 0.119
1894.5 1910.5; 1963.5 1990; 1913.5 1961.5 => 0.083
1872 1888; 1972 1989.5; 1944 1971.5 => -0.049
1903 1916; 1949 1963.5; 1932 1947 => 0.183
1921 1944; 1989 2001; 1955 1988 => -0.046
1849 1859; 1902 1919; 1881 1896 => 0.007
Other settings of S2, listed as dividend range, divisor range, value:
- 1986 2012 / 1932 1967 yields 1.07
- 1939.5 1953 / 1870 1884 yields 1.35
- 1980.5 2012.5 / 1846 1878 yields 1.15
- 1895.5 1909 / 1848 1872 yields 1.08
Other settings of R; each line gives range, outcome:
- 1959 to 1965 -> 56.7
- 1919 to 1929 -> 51.9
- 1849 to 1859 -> 53.4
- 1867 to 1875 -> 45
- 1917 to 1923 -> 55.1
